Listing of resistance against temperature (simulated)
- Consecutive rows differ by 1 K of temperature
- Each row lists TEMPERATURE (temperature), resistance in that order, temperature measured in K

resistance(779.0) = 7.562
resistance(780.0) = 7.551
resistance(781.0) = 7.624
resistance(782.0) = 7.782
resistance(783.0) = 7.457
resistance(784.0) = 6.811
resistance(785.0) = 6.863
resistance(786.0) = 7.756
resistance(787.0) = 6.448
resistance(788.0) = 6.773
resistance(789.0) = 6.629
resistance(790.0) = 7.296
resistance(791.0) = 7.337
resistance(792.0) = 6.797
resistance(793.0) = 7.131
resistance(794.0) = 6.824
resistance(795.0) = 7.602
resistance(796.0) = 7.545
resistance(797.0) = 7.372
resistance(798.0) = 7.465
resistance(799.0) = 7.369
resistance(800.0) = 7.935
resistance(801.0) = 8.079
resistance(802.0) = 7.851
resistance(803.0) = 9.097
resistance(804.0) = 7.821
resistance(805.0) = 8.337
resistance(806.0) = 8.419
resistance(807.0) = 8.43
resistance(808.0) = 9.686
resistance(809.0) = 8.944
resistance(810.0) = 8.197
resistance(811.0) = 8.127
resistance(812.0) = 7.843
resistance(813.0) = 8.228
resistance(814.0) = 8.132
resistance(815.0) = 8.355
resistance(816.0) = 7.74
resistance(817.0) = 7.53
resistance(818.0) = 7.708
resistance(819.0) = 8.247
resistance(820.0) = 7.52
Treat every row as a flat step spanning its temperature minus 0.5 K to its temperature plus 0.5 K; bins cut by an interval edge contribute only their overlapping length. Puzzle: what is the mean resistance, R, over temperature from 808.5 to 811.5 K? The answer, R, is 8.42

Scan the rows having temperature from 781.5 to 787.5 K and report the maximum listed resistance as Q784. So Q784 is 7.782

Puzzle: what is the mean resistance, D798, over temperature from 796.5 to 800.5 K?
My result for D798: 7.54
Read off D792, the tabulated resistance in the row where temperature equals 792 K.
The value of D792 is 6.797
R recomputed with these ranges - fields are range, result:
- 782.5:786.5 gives 7.22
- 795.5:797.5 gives 7.46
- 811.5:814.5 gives 8.07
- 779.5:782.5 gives 7.65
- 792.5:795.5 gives 7.19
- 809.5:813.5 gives 8.1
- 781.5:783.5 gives 7.62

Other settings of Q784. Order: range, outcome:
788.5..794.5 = 7.337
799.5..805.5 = 9.097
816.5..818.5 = 7.708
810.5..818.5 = 8.355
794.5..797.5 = 7.602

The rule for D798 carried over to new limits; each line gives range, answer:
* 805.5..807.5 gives 8.42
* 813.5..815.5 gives 8.24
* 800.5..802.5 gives 7.96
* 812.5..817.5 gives 8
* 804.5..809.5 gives 8.76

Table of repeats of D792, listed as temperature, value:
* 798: 7.465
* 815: 8.355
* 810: 8.197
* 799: 7.369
